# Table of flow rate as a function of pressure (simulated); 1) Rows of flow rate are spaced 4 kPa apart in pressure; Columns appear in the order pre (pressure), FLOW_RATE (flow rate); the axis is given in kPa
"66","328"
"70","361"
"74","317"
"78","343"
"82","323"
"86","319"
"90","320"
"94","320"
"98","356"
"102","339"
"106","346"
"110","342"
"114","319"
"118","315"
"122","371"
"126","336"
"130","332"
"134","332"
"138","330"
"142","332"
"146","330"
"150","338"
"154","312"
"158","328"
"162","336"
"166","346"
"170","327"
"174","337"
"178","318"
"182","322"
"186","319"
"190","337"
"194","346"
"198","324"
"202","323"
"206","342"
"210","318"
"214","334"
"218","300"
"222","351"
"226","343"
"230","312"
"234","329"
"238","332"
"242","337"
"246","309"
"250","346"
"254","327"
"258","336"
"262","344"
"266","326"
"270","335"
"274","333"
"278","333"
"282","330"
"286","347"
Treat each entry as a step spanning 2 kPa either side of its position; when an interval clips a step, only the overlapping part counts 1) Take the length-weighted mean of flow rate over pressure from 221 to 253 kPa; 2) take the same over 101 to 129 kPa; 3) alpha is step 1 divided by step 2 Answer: 0.98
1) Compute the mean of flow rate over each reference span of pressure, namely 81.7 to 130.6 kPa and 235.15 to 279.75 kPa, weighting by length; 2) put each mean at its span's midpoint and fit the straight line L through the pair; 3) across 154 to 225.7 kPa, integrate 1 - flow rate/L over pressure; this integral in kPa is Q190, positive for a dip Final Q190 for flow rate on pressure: 0.8 kPa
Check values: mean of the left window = 334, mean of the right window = 332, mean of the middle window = 330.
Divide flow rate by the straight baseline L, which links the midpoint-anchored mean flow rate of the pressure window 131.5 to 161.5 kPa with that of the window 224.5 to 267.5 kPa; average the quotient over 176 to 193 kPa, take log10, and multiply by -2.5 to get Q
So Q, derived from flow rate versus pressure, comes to 0.02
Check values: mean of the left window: 329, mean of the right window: 331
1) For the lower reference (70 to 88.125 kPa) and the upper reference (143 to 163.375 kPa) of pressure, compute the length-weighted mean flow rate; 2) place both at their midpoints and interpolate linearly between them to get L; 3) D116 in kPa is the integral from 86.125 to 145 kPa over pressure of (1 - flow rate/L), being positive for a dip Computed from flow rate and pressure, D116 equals -1.0 kPa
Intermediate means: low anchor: 329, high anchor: 329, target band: 334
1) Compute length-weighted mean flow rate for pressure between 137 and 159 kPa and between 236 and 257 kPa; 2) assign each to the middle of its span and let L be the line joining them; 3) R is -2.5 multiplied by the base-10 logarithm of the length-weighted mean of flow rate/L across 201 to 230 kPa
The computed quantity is 0.00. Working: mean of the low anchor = 328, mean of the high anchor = 330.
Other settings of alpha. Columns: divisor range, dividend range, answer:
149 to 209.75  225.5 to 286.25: 1.01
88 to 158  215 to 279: 0.99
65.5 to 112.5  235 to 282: 0.99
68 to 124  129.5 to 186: 0.98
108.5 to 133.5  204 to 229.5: 0.98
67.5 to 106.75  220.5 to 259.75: 0.99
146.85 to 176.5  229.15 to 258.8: 0.99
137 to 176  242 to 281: 1.00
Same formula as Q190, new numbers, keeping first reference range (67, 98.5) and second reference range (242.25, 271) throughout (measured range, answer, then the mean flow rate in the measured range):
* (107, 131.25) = -0.4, 336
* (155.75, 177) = -0.1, 334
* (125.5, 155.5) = 0.1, 330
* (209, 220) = 0.5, 317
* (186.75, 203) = 0.0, 332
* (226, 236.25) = 0.2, 325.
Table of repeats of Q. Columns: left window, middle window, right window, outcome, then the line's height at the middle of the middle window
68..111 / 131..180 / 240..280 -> 0.011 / 334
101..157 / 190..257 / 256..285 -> 0.014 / 334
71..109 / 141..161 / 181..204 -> 0.007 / 330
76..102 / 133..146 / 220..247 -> 0.000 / 331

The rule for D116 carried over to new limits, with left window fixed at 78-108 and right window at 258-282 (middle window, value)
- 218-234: 0.2 kPa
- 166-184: 0.3 kPa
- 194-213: 0.2 kPa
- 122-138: -0.2 kPa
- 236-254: 0.2 kPa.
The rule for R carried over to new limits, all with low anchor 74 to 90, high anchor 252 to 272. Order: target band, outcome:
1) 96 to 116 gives -0.04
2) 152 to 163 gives 0.02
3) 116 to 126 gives -0.05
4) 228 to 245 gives 0.02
